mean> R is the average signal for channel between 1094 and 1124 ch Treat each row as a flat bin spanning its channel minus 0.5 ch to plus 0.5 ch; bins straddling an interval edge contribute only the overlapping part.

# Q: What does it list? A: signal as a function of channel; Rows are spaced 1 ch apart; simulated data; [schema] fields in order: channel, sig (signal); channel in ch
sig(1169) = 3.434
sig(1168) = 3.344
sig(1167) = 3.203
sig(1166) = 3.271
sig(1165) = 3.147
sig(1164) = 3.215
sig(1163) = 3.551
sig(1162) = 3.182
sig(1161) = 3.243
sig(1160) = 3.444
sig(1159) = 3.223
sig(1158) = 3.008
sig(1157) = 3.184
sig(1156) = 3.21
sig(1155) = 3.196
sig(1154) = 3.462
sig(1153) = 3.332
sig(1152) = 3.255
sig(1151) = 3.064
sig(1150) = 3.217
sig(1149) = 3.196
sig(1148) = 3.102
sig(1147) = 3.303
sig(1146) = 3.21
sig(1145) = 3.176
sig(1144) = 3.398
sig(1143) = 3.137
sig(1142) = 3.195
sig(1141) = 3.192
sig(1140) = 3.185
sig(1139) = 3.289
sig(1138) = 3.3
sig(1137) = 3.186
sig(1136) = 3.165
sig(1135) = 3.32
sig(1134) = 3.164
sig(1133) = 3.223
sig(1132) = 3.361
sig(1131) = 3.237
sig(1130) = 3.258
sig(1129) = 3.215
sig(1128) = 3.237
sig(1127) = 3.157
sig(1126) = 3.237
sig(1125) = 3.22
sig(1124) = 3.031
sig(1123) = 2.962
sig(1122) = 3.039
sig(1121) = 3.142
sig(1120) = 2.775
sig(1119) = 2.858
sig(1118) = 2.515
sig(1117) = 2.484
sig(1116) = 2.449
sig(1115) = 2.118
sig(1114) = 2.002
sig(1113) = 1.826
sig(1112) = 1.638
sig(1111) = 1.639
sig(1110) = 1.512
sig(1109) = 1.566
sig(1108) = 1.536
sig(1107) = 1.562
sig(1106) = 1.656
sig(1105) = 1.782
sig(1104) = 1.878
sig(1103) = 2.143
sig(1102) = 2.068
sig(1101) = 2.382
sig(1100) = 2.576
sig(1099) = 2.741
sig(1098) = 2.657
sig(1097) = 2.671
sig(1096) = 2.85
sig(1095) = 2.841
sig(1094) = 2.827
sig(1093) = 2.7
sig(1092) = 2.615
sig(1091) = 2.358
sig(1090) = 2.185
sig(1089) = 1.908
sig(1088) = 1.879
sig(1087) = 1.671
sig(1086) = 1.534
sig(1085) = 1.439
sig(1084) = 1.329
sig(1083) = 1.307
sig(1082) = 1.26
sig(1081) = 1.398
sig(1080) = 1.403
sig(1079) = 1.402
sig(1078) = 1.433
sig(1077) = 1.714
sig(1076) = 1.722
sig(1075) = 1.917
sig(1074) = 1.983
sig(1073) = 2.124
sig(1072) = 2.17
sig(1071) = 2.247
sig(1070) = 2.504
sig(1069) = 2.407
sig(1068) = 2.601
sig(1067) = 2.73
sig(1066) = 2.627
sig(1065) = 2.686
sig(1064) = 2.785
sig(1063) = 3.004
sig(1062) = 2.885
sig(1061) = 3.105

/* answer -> 2.29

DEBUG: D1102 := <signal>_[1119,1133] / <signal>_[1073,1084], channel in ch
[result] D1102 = 2.0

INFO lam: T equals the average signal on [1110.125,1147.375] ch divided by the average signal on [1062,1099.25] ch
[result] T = 1.4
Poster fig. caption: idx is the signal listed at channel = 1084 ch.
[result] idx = 1.329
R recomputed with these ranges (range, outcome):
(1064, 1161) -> 2.56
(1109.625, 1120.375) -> 2.17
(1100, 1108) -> 1.94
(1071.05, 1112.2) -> 1.96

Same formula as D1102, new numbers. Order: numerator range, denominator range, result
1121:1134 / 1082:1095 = 1.60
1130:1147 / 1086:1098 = 1.36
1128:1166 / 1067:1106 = 1.56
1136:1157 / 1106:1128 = 1.35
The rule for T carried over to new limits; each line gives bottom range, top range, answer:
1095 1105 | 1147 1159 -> 1.32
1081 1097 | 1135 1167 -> 1.58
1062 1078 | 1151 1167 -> 1.39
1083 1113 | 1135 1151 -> 1.56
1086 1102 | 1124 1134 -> 1.33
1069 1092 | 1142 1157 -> 1.79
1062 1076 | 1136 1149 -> 1.32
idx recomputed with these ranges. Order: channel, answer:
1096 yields 2.85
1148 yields 3.102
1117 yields 2.484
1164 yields 3.215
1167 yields 3.203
